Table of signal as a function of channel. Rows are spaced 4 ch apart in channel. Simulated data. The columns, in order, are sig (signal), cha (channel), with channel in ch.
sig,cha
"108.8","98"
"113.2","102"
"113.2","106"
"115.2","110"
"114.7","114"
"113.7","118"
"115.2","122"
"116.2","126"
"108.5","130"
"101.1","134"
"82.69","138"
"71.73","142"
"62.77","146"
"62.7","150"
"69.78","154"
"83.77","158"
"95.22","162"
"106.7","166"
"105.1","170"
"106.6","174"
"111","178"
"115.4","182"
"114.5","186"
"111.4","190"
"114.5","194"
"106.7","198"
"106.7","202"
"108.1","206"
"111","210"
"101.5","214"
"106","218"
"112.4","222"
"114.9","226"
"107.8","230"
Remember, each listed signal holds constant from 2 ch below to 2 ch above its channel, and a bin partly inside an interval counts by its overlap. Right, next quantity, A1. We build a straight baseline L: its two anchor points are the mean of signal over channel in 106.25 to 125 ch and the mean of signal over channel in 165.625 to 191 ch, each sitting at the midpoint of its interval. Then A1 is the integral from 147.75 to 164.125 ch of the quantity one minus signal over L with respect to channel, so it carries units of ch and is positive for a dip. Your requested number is 5.0 ch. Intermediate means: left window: 115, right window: 110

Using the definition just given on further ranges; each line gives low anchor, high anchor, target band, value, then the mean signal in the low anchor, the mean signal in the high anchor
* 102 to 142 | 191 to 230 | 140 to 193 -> 7.0 ch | 107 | 109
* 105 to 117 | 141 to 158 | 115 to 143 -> -2.9 ch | 114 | 68.5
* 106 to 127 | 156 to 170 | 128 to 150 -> 4.8 ch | 115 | 96.6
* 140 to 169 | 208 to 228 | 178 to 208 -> -4.2 ch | 79.9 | 109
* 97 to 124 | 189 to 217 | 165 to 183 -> 0.2 ch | 114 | 108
